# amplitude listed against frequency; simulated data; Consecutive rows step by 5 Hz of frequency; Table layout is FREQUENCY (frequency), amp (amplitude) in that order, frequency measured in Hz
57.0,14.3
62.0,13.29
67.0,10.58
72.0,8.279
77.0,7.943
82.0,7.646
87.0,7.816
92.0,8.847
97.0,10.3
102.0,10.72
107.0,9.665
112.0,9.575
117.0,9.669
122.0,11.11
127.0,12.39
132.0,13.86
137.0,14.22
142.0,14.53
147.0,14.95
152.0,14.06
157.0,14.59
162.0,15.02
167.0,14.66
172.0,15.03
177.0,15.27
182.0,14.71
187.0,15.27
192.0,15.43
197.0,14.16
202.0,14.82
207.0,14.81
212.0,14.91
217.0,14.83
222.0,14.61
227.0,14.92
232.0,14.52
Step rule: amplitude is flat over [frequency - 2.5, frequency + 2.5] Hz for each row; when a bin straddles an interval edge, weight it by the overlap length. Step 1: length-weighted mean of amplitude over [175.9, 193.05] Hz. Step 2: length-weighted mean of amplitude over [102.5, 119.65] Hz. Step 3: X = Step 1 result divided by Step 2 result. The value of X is 1.55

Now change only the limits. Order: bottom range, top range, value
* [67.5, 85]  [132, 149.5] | 1.75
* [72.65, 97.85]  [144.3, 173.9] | 1.76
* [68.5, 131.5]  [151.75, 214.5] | 1.54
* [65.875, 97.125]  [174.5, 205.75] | 1.74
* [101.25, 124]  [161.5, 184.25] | 1.48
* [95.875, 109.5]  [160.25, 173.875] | 1.46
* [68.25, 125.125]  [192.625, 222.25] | 1.59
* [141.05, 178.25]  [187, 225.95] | 1.01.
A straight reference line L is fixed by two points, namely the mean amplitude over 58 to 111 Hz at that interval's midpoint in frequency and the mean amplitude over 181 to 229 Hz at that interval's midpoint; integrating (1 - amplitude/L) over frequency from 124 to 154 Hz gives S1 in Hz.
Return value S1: -4.9 Hz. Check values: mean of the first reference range 9.65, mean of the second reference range 14.9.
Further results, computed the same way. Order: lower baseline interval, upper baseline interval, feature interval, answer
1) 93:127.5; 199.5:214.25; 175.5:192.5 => -1.68 Hz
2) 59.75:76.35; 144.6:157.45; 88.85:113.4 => 4.58 Hz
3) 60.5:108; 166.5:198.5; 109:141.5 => -0.37 Hz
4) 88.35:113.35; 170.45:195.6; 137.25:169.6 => -3.61 Hz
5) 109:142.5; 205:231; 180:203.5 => -1.48 Hz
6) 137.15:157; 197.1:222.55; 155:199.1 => -0.91 Hz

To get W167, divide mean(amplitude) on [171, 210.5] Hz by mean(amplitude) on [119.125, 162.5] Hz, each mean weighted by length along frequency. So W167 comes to 1.08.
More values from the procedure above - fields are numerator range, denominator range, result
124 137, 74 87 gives 1.70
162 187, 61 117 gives 1.59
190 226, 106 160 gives 1.16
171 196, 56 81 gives 1.44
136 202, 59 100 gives 1.57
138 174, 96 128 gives 1.41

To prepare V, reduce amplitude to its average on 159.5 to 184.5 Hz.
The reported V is 14.9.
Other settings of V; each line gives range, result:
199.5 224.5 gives 14.8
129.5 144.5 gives 14.2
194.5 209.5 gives 14.6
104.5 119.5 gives 9.64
